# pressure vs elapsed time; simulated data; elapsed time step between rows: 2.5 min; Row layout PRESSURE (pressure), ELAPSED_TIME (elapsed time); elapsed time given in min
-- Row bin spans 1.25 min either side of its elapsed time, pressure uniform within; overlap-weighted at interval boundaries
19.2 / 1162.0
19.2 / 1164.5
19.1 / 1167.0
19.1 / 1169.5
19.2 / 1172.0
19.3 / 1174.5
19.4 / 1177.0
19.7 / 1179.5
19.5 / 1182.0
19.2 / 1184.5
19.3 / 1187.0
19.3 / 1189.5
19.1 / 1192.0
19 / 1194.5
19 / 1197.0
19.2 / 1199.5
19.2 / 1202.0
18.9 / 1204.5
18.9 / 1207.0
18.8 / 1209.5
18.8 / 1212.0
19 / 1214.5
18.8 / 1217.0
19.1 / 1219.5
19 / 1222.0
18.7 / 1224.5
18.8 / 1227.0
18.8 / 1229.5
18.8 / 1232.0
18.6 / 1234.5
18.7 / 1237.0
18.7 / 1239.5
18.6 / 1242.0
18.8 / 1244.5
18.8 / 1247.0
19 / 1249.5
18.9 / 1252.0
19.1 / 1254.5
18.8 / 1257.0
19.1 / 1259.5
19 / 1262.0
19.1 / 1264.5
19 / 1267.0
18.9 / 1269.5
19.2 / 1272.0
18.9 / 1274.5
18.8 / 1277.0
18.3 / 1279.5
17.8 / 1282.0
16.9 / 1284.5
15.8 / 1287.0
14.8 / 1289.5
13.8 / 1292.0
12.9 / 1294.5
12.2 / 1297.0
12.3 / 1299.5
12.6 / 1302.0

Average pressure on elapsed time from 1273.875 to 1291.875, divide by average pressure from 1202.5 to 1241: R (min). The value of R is 0.91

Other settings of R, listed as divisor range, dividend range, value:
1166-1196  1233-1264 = 0.98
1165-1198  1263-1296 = 0.89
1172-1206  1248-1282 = 0.98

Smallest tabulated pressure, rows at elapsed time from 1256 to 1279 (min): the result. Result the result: 18.8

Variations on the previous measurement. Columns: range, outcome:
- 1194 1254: 18.6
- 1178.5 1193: 19.1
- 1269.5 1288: 15.8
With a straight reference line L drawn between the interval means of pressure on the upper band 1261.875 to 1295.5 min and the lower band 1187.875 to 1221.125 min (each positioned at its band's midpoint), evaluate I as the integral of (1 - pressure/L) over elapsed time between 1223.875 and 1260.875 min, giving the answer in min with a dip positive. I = -1.3 min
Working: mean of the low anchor 19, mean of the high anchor 17.4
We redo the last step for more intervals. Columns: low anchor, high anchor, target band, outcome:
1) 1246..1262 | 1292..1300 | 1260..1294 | -4.6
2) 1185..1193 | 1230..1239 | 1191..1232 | 0.1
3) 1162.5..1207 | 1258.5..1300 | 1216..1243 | -1.0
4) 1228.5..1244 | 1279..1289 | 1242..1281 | -2.5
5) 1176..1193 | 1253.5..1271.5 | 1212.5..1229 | 0.3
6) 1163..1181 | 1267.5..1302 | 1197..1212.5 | -0.5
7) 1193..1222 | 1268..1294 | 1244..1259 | -0.8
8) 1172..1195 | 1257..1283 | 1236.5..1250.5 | 0.2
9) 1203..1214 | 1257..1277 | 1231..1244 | 0.2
